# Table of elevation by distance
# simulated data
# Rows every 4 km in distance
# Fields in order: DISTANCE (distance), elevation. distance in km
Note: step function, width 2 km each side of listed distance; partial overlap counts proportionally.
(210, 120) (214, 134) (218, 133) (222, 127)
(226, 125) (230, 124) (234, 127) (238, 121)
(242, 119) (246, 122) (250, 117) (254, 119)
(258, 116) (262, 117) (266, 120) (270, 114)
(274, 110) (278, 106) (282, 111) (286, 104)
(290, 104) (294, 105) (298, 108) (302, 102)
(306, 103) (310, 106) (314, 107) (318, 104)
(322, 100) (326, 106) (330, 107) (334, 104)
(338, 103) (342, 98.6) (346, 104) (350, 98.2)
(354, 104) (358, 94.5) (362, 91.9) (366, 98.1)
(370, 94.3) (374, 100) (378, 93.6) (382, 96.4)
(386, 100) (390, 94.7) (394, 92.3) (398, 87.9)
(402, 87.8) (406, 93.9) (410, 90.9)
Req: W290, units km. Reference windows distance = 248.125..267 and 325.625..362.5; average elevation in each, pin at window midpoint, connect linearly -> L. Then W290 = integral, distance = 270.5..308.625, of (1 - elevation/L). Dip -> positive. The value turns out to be 1.85 km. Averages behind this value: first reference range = 118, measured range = 106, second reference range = 101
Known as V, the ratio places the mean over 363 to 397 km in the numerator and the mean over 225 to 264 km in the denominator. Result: 0.8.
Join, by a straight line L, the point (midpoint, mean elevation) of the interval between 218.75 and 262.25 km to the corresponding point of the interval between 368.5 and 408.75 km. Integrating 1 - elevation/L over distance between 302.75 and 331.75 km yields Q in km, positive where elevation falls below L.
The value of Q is 0.8 km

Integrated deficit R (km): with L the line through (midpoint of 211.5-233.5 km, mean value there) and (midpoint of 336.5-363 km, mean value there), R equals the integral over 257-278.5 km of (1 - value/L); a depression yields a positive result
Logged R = 0.7 km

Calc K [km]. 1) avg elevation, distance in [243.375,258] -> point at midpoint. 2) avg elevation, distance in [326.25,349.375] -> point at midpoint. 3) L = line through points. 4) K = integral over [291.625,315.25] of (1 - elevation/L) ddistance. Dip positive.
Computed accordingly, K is 0.92 km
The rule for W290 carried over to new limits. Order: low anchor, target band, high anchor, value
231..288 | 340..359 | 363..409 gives 0.1 km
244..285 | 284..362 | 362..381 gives 1.1 km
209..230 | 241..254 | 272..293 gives -0.1 km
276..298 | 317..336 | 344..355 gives -0.1 km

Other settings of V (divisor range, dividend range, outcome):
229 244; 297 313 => 0.85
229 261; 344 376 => 0.81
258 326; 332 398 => 0.91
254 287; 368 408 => 0.83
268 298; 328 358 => 0.95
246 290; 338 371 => 0.87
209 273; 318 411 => 0.80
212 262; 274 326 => 0.85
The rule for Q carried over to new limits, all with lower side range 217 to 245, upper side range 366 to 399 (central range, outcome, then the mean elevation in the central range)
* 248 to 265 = 0.33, 117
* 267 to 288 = 1.13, 110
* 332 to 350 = 0.25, 102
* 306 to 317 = 0.35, 106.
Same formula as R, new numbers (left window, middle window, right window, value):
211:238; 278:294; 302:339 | 0.9 km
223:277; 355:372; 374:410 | 0.6 km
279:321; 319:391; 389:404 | -2.0 km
